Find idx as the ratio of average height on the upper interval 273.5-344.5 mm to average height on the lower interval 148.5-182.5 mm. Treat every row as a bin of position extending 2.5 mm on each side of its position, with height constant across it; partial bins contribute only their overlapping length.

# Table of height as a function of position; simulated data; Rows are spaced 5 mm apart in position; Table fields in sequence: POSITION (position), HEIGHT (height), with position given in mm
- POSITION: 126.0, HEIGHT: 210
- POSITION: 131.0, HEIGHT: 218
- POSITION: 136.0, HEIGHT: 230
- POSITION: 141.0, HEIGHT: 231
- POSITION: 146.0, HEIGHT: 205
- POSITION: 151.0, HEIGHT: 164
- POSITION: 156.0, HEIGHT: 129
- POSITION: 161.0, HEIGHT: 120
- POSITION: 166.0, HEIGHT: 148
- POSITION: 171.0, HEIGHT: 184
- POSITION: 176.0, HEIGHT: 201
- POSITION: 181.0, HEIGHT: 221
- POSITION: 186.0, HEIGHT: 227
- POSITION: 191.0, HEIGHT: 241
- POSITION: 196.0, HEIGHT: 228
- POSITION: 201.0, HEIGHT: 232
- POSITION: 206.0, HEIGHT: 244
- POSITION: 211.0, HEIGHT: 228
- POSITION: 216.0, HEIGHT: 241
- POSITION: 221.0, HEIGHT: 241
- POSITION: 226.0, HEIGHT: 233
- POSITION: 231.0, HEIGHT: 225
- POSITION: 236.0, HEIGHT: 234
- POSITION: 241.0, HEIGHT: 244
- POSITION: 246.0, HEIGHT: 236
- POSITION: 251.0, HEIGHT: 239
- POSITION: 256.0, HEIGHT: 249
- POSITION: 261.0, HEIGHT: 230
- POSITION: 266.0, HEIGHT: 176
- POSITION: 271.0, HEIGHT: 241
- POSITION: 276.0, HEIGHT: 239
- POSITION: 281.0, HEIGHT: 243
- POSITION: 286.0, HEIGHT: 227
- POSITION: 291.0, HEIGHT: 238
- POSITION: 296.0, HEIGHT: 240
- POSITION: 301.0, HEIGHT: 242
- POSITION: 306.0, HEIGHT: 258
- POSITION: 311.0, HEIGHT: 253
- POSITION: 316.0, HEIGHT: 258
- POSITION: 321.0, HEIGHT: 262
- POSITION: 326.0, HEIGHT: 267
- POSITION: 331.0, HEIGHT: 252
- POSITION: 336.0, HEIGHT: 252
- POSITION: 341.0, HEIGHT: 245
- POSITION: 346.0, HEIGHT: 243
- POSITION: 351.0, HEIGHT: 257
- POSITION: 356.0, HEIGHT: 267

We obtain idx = 1.50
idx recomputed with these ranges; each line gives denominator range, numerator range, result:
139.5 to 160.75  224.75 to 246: 1.35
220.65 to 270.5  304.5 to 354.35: 1.10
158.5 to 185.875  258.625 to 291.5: 1.27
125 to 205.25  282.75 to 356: 1.25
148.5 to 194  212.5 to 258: 1.30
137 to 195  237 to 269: 1.21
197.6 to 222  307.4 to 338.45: 1.09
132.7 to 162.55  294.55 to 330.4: 1.39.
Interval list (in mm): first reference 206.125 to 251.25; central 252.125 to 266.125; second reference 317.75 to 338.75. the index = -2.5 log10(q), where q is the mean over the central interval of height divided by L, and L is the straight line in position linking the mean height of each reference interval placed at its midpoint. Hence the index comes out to 0.07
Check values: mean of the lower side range 236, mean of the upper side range 258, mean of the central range 228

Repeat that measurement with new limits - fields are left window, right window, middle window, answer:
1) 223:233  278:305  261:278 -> 0.08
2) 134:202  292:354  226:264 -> -0.06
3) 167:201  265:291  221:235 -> -0.05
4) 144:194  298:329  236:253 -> -0.08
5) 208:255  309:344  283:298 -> 0.06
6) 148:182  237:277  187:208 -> -0.24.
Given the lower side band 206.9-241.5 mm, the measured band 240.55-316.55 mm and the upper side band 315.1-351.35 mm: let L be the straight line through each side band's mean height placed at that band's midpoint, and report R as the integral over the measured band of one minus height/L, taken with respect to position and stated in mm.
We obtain 2.2 mm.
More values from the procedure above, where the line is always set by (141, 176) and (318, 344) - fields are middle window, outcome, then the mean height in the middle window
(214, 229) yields -2.93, 238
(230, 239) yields -1.11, 231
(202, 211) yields -2.18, 238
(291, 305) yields -0.23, 242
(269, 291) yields -0.81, 237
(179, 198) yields -4.96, 230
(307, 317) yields -0.40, 256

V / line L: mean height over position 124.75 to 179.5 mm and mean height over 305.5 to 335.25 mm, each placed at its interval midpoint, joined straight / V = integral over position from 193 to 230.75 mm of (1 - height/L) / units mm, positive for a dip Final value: -4.2 mm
